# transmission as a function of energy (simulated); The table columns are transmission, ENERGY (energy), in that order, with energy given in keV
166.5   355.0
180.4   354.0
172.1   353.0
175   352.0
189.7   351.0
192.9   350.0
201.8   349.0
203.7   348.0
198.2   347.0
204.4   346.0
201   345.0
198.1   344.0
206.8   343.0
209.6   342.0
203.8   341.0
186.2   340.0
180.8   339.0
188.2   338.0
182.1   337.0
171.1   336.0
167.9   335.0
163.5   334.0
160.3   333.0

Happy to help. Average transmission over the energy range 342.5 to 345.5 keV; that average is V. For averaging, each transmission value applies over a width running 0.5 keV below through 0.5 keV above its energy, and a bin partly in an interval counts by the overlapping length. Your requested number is 202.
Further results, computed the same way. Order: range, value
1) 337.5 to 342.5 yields 194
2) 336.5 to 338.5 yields 185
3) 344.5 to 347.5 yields 201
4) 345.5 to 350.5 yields 200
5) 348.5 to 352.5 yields 190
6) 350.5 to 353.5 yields 179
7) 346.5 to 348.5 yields 201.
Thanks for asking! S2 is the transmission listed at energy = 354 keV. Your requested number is 180.4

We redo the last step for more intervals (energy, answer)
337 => 182.1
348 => 203.7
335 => 167.9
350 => 192.9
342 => 209.6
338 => 188.2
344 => 198.1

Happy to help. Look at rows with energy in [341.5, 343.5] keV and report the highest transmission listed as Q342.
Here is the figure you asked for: 209.6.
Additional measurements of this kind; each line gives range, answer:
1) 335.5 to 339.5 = 188.2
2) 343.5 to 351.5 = 204.4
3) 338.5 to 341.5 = 203.8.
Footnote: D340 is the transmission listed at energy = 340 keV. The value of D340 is 186.2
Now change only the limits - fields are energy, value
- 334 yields 163.5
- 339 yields 180.8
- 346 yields 204.4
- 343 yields 206.8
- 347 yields 198.2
